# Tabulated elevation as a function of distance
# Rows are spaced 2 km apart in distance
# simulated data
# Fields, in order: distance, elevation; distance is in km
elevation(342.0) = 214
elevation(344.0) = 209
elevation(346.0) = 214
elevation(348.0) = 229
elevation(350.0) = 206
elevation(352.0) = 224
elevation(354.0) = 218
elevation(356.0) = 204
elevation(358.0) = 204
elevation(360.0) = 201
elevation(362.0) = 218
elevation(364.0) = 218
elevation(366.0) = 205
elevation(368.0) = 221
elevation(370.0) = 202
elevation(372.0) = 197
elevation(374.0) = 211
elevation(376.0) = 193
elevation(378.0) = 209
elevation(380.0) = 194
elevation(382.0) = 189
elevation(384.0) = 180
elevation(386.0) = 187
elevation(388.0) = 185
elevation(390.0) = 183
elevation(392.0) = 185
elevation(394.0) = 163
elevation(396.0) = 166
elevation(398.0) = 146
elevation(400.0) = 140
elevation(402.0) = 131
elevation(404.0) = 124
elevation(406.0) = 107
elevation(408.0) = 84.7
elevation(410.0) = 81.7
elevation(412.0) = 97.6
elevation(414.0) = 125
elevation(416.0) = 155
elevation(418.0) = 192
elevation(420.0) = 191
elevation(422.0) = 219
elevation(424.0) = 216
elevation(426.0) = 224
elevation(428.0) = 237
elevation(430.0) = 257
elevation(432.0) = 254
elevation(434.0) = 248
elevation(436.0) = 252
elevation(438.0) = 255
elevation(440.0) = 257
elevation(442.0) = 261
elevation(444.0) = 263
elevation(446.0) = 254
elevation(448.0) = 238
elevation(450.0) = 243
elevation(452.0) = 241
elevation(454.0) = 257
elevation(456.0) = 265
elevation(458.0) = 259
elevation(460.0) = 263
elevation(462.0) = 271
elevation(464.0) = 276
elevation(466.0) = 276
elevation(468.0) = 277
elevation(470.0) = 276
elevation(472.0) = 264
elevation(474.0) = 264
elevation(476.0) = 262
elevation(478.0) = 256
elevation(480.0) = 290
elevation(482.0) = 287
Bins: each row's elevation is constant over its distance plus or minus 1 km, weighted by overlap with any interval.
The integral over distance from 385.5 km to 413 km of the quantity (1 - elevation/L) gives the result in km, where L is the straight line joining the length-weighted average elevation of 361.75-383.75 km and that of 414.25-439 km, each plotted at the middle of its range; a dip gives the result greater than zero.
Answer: 9.3 km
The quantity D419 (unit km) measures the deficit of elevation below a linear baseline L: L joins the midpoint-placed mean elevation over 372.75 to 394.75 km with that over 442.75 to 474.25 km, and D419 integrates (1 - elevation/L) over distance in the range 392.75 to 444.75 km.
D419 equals 9.2 km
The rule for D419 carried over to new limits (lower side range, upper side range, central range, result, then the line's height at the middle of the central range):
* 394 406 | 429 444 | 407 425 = 4.0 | 191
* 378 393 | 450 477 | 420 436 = -0.3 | 230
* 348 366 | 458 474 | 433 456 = 0.6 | 259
